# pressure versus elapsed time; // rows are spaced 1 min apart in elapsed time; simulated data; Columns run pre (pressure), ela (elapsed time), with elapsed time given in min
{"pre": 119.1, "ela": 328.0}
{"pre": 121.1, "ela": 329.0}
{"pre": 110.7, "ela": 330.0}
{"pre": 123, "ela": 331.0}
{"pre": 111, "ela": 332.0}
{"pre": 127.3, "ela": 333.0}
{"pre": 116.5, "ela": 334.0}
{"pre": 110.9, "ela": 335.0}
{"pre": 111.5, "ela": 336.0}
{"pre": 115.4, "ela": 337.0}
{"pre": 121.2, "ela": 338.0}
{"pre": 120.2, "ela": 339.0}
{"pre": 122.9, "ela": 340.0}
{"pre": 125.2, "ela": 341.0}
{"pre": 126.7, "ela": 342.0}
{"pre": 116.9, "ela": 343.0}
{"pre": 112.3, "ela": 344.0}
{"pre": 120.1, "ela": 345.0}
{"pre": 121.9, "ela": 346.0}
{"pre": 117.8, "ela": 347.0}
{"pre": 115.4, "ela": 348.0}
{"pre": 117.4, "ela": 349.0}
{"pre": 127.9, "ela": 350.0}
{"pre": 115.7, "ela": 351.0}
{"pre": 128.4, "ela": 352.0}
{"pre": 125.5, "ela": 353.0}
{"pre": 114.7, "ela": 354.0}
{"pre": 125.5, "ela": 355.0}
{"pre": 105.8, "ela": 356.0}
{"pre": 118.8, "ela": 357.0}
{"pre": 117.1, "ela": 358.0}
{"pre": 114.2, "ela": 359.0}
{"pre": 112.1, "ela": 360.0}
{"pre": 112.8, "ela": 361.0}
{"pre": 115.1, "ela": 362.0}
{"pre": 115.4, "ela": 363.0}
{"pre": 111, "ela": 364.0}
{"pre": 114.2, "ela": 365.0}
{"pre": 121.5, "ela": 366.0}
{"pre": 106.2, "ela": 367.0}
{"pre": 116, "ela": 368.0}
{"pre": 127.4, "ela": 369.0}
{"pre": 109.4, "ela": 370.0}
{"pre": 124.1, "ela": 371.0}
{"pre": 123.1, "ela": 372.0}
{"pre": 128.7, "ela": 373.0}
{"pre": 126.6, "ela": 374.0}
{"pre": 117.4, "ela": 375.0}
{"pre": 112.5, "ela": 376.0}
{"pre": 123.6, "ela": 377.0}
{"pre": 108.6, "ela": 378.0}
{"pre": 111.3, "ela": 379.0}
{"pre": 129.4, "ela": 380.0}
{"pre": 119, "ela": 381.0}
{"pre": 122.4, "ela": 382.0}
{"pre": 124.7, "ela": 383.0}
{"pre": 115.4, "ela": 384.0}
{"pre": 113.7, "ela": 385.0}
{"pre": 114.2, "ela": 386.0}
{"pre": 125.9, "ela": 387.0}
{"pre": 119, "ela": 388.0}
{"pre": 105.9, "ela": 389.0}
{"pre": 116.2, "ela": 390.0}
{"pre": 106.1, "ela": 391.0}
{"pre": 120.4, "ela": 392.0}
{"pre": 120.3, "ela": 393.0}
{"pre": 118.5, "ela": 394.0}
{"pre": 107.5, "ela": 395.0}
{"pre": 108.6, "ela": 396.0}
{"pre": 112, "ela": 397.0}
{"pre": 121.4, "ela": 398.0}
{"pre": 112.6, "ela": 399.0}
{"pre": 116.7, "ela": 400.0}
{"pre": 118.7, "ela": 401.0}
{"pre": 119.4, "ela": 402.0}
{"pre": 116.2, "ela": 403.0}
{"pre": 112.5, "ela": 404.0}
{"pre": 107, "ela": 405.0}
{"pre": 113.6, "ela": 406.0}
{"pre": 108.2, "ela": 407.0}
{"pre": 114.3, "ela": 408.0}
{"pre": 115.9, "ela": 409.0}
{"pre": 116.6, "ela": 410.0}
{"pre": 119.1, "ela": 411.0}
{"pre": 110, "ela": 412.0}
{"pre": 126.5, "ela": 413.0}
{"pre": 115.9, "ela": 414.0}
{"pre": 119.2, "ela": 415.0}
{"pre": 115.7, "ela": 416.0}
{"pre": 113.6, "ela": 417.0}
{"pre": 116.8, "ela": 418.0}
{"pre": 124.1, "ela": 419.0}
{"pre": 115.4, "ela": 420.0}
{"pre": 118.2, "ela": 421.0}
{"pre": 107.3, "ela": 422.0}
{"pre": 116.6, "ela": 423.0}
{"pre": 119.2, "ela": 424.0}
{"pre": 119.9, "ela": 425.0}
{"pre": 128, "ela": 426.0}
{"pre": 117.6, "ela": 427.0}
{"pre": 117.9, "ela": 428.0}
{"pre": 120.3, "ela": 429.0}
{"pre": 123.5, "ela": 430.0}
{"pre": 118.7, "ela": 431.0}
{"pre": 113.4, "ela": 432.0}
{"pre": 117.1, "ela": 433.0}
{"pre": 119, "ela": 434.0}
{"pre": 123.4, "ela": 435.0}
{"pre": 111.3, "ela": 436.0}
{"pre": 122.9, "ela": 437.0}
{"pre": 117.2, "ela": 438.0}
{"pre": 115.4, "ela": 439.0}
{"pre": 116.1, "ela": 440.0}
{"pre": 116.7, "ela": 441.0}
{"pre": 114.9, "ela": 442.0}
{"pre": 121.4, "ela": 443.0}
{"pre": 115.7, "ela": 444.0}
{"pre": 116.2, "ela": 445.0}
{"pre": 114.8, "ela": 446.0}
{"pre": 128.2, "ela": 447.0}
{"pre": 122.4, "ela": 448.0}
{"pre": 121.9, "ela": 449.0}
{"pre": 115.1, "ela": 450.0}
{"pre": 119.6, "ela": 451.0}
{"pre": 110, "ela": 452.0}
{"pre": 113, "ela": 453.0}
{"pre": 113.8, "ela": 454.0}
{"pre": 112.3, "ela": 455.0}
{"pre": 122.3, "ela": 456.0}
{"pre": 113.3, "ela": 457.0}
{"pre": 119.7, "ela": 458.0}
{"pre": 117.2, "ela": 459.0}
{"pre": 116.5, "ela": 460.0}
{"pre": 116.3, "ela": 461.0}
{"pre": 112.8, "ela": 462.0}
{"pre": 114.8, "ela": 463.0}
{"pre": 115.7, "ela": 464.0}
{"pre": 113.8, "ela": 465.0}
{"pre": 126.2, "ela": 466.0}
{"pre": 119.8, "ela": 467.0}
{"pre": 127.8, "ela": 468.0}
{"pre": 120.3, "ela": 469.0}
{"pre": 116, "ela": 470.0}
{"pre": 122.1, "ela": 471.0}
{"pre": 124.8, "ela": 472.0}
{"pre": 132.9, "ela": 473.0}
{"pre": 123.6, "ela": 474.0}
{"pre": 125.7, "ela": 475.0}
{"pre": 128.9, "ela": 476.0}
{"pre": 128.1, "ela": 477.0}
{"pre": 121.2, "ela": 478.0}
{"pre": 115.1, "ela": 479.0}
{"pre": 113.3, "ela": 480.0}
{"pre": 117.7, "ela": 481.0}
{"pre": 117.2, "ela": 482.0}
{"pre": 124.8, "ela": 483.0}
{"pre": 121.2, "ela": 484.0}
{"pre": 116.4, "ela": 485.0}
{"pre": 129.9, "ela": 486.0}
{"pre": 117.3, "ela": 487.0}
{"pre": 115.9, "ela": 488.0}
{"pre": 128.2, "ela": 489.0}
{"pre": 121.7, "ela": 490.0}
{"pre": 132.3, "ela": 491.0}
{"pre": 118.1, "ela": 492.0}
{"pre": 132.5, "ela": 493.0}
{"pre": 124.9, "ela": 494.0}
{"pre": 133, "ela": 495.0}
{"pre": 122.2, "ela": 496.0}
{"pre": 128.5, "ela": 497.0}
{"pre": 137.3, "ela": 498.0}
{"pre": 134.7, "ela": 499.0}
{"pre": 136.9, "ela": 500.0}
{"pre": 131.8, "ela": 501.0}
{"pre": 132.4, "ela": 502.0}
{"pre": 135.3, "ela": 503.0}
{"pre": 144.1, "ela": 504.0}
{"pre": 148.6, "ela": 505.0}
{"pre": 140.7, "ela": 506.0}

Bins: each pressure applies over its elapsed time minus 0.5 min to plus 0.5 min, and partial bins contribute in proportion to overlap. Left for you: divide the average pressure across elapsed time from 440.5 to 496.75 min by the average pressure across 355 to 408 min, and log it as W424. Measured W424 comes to 1.0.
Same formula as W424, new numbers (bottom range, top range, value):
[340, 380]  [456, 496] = 1.03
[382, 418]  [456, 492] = 1.05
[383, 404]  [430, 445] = 1.02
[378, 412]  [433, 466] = 1.01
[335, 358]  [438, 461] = 0.98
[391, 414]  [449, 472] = 1.02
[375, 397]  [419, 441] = 1.02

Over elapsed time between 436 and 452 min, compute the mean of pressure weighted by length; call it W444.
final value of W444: 118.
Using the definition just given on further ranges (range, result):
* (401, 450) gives 117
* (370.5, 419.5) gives 117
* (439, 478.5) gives 119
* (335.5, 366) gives 118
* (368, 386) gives 120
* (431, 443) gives 117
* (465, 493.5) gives 123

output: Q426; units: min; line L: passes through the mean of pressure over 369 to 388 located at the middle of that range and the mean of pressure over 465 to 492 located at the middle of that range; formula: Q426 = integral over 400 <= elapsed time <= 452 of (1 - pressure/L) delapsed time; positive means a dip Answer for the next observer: 1.5 min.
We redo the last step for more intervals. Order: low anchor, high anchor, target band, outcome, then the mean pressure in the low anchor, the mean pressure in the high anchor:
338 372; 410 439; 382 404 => 0.4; 118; 118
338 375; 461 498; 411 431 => 0.4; 119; 122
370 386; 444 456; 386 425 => 1.0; 120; 117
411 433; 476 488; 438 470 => 0.5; 118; 120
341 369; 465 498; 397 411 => 0.6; 118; 123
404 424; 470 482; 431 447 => 0.1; 115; 122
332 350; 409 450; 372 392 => 0.1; 119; 118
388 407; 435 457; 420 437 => -0.3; 114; 117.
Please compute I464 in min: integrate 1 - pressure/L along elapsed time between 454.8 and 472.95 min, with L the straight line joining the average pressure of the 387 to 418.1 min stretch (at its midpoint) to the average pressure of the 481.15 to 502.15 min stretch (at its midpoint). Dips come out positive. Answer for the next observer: 0.6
